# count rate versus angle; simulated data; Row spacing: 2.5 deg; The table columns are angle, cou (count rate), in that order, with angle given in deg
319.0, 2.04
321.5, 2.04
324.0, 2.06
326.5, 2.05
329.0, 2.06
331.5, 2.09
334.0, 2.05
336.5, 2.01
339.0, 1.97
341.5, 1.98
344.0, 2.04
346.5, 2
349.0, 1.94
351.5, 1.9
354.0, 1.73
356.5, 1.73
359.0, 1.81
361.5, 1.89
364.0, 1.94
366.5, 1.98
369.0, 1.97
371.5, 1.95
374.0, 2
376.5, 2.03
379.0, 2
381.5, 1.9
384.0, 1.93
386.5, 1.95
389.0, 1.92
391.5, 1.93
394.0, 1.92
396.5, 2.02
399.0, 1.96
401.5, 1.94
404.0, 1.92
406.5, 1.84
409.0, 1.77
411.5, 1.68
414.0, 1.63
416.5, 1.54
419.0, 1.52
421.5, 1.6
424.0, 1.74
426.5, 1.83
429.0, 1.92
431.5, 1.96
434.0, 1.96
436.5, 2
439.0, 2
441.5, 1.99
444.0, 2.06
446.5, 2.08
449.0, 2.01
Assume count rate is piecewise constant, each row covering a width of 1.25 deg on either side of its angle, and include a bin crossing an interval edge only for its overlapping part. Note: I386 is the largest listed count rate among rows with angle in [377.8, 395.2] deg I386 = 2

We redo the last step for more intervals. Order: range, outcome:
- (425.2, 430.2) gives 1.92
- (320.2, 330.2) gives 2.06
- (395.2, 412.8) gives 2.02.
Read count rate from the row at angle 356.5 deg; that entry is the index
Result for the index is 1.73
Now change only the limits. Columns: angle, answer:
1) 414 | 1.63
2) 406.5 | 1.84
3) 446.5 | 2.08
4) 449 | 2.01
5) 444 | 2.06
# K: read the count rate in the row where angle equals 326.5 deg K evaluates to 2.05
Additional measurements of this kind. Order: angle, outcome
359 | 1.81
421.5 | 1.6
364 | 1.94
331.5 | 2.09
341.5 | 1.98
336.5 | 2.01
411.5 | 1.68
